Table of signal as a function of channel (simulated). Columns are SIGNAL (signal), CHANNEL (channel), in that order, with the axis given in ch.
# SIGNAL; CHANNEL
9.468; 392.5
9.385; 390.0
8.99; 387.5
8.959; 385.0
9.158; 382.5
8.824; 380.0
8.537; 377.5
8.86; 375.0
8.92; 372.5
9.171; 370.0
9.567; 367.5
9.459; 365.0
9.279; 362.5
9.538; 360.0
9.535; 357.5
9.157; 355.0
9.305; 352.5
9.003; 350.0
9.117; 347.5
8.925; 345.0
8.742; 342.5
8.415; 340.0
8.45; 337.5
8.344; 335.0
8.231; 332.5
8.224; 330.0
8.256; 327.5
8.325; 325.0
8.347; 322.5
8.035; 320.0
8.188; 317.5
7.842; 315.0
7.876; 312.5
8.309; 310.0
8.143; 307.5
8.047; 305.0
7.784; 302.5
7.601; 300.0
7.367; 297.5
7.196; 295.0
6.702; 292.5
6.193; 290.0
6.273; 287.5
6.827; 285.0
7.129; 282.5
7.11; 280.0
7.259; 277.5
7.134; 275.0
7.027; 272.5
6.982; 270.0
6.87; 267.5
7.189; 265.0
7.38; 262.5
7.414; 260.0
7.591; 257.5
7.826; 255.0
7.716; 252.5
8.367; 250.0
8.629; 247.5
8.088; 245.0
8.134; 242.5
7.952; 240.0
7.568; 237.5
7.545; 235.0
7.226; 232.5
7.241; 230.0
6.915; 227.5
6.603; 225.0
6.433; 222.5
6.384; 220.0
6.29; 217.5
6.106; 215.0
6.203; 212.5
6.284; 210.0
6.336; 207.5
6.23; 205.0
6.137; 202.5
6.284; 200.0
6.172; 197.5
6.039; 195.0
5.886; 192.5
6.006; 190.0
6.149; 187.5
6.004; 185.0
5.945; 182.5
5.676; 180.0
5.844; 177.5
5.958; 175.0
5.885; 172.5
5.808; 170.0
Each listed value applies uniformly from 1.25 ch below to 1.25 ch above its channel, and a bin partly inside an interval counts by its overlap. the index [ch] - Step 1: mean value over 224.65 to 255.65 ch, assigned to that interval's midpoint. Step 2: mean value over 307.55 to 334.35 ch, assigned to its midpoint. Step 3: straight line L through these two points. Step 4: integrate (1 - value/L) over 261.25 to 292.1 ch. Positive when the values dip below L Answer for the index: 3.8 ch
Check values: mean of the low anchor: 7.71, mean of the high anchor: 8.17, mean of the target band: 6.94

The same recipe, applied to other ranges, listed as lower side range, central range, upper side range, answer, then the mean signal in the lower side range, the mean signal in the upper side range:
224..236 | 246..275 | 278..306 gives -1.73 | 7.11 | 7.11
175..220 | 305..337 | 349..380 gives 0.76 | 6.1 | 9.18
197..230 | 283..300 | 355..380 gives 2.10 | 6.37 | 9.19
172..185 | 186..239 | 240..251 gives 4.47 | 5.87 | 8.26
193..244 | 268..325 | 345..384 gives 4.12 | 6.7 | 9.15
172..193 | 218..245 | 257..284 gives -2.38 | 5.93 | 7.18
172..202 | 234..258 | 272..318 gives -4.33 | 5.99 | 7.36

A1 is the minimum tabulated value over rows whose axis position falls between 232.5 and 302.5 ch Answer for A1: 6.193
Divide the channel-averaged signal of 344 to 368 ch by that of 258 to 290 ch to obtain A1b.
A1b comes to 1.32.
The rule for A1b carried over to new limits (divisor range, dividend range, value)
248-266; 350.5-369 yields 1.22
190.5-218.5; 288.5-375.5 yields 1.36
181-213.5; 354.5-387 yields 1.49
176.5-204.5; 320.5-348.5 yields 1.41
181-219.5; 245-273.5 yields 1.23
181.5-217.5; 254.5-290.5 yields 1.15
